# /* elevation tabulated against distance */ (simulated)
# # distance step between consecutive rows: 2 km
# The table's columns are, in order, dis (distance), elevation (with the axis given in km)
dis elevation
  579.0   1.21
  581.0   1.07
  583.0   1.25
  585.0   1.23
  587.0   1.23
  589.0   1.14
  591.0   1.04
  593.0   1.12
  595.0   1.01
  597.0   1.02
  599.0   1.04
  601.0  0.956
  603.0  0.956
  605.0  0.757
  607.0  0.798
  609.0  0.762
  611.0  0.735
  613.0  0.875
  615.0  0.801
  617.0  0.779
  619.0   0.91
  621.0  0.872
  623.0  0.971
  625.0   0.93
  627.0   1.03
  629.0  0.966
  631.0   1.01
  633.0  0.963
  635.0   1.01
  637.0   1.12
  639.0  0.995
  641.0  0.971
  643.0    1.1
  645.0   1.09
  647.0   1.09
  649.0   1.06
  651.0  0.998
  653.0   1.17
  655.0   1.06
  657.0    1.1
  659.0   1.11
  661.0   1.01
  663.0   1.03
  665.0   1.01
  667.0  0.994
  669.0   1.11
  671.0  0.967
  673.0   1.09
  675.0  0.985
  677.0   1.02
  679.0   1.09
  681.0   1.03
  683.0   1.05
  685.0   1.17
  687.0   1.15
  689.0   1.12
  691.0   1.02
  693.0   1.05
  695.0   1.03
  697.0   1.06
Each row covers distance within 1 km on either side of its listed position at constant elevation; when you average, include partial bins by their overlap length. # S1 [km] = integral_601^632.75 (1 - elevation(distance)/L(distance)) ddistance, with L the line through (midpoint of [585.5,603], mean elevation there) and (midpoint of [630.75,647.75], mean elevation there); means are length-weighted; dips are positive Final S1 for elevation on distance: 5.2 km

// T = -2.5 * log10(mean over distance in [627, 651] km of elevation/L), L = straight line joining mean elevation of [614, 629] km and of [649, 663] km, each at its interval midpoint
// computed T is -0.048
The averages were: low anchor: 0.903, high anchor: 1.07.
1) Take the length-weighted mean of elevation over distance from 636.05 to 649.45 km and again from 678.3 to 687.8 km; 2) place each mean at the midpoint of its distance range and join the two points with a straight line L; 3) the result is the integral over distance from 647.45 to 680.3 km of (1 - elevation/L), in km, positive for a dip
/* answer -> 0.9 km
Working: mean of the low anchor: 1.06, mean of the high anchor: 1.1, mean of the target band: 1.05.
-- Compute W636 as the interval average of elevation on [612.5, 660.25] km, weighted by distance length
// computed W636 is 1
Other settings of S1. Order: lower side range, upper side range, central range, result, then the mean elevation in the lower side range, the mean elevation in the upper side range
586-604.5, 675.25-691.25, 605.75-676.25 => 5.4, 1.05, 1.08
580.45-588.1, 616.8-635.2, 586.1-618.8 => 4.7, 1.2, 0.948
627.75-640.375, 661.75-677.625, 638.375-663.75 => -1.1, 1.01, 1.03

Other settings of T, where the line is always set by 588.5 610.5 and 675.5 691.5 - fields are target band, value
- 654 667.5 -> 0.00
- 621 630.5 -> 0.03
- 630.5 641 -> -0.01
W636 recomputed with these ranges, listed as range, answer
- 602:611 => 0.809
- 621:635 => 0.973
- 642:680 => 1.06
